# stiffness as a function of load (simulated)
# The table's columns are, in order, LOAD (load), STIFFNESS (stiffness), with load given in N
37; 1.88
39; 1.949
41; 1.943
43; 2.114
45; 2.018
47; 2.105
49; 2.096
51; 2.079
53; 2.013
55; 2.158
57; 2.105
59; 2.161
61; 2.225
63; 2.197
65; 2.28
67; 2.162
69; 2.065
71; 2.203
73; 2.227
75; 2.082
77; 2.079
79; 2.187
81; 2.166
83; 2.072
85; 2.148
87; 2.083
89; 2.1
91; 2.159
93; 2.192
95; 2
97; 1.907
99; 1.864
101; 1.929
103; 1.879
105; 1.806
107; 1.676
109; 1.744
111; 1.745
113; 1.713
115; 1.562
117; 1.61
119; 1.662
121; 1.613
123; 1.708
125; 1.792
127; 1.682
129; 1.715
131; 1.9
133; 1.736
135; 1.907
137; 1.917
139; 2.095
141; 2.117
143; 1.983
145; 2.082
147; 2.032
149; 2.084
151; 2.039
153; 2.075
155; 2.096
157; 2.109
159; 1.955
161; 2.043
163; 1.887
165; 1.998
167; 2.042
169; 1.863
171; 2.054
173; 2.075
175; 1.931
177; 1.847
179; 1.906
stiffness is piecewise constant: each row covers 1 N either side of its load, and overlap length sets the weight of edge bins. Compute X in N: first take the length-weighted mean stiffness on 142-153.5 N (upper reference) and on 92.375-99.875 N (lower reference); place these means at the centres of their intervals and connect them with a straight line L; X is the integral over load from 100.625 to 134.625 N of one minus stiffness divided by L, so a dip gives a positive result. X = 4.7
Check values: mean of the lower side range 1.98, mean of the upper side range 2.05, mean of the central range 1.73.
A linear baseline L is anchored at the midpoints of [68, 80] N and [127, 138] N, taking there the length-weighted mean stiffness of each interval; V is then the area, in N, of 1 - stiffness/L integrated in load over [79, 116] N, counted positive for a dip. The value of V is 1.4 N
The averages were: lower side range 2.14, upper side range 1.82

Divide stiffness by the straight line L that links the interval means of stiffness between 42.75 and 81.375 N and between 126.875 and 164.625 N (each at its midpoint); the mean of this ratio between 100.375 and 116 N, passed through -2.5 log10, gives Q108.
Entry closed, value 0.17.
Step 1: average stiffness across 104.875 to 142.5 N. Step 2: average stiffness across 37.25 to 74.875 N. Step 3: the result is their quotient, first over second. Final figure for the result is 0.84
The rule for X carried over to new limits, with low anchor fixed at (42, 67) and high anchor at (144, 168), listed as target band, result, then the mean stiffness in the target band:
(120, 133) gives 2.07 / 1.74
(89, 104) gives 0.68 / 2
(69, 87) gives -0.24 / 2.14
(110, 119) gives 1.81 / 1.66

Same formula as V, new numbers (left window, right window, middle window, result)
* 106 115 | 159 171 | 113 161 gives -1.4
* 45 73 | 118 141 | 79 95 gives -0.9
